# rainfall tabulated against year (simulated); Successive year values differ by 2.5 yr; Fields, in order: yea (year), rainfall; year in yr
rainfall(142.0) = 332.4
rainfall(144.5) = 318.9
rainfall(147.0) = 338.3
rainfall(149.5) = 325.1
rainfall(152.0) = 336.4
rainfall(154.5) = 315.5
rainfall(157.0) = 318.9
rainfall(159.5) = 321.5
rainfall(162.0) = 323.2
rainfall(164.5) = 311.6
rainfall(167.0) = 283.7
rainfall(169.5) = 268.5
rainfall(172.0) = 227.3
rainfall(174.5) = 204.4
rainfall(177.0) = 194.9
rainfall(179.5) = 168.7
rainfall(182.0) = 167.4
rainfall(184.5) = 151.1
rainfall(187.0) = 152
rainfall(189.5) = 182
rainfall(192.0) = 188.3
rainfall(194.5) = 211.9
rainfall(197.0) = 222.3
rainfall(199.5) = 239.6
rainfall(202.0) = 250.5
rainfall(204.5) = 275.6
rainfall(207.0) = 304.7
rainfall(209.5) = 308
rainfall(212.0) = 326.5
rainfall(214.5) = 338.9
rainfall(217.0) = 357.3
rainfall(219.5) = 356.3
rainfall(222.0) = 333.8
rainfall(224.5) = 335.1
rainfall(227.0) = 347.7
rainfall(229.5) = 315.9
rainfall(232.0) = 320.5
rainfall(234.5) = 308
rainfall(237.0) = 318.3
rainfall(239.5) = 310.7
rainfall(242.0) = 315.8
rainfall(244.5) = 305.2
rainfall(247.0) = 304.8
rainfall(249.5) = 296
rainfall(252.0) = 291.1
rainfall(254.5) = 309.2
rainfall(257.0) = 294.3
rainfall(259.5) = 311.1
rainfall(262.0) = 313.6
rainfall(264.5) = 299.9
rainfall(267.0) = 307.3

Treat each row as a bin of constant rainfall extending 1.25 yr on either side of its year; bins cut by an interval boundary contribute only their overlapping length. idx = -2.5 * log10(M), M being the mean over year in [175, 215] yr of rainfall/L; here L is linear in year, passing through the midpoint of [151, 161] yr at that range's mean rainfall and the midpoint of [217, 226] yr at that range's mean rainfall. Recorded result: 0.42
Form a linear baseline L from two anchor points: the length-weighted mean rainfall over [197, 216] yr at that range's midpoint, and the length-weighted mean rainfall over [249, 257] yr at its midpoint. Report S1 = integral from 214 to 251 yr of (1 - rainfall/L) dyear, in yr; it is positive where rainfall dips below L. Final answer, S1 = -3.8 yr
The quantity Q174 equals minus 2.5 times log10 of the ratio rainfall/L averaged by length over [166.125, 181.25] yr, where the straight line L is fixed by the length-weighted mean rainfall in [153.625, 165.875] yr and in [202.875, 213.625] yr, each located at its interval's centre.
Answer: 0.38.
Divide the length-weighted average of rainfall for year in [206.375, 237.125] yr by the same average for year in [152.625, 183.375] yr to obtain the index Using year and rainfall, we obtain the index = 1.3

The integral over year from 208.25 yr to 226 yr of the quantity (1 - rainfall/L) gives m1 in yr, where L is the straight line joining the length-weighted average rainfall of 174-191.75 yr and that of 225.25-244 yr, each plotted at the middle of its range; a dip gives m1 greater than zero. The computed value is -4.40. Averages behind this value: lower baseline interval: 174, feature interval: 337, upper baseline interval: 319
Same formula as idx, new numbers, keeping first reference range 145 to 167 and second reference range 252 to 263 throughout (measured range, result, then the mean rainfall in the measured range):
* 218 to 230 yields -0.10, 340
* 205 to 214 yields 0.00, 312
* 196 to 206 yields 0.25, 249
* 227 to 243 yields -0.03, 317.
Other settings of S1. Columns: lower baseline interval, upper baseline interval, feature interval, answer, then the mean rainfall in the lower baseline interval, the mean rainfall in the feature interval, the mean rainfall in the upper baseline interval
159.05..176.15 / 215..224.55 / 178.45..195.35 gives 7.1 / 273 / 174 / 346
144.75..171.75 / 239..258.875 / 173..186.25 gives 5.7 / 311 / 177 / 303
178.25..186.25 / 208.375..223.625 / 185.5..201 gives 1.4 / 162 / 199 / 337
